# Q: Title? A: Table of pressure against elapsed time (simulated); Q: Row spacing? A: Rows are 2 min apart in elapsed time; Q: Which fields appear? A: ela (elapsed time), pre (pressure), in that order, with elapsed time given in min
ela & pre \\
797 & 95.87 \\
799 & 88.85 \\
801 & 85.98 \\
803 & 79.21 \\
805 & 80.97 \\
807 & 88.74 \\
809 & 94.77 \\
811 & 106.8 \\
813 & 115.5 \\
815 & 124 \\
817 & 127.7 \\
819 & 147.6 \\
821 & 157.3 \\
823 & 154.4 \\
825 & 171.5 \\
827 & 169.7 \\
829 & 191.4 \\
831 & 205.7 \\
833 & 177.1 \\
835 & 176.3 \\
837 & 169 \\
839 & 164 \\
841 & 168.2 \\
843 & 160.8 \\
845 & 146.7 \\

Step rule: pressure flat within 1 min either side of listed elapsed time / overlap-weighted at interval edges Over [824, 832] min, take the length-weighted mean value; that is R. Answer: 185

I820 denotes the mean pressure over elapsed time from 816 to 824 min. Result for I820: 147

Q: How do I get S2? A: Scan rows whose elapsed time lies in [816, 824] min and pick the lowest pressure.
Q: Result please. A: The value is 127.7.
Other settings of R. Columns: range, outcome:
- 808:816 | 110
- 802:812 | 90.1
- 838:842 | 166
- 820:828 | 163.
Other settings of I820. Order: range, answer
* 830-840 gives 178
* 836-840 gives 166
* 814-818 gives 126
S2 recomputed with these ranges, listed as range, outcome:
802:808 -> 79.21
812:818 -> 115.5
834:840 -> 164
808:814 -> 94.77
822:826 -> 154.4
